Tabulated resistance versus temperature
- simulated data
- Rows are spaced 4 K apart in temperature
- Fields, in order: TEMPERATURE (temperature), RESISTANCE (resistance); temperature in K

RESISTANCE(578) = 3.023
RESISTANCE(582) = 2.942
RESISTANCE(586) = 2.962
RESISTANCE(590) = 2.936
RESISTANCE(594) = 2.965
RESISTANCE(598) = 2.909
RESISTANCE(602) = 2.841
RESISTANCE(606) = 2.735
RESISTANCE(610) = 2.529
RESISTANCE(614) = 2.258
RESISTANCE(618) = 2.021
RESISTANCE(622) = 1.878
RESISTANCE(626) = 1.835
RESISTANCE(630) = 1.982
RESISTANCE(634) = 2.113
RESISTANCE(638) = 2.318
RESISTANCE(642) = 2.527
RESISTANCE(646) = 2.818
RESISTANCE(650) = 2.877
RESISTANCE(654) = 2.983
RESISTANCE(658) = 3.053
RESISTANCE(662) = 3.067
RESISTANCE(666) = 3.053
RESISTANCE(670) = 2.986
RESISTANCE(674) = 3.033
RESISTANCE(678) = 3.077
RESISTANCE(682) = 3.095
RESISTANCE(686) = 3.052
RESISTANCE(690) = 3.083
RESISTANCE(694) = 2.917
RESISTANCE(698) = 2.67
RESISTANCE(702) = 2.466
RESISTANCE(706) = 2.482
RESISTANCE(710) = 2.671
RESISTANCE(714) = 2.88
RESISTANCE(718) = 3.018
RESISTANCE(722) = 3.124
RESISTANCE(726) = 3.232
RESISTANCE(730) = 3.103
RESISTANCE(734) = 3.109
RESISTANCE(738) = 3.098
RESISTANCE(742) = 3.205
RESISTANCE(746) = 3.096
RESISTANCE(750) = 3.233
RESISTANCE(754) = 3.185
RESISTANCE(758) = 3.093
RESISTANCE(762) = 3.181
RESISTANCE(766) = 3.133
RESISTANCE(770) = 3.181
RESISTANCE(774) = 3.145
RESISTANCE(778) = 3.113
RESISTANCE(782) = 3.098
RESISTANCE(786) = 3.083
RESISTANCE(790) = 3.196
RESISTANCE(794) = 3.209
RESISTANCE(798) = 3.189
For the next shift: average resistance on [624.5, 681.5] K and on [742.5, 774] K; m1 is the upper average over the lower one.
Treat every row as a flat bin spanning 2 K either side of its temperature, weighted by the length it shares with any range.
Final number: 1.2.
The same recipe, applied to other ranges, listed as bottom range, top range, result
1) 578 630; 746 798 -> 1.23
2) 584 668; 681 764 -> 1.15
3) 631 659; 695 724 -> 1.05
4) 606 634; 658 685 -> 1.43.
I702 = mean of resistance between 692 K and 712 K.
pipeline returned 2.64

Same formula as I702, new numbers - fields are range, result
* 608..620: 2.27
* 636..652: 2.64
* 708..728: 2.98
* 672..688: 3.06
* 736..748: 3.13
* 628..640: 2.14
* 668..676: 3.01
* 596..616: 2.65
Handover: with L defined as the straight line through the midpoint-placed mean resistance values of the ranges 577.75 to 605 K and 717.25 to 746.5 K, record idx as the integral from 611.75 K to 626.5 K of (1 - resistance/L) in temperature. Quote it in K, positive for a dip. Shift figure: 4.7 K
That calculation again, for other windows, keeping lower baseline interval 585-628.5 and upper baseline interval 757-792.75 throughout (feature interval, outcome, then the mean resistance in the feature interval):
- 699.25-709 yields 1.2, 2.51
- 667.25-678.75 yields -1.1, 3.03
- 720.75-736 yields -0.9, 3.14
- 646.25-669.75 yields -2.5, 2.99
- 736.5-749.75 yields -0.6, 3.15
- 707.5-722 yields 0.2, 2.88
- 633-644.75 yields 1.2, 2.37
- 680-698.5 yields -1.1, 2.99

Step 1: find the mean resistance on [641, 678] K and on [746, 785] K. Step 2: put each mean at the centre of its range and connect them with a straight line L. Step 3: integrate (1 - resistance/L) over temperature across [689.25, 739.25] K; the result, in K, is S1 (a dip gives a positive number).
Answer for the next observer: 2.4 K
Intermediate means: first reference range 2.95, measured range 2.9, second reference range 3.15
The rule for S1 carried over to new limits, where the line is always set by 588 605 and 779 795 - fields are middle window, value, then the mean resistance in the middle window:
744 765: -0.38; 3.16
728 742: -0.19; 3.12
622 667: 6.15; 2.56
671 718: 2.45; 2.87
